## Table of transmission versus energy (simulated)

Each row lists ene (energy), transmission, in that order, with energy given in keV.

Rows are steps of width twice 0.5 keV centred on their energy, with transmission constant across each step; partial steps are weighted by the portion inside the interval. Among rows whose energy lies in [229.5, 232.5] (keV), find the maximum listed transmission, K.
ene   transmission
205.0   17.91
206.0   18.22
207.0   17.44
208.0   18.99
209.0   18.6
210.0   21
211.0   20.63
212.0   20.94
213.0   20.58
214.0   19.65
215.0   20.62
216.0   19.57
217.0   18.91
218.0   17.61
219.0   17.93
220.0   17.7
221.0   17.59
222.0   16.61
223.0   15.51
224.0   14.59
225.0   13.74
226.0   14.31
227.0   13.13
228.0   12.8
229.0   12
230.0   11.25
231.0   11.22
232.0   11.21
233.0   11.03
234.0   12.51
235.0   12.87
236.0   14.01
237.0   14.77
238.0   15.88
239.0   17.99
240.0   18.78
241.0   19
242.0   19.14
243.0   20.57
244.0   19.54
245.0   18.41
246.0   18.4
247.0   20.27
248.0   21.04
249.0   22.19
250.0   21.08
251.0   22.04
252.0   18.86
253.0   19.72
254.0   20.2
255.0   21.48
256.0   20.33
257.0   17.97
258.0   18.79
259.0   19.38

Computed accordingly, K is 11.25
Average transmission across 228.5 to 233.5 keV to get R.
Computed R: 11.3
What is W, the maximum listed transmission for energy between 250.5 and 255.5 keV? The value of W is 22.04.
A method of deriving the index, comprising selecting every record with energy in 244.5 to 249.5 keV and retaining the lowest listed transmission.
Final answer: 18.4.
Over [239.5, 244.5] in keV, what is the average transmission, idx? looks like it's 19.4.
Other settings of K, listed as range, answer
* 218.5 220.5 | 17.93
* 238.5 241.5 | 19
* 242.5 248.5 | 21.04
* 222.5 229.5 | 15.51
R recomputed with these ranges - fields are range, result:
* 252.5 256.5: 20.4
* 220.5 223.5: 16.6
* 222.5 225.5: 14.6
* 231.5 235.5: 11.9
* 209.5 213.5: 20.8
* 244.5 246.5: 18.4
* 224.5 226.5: 14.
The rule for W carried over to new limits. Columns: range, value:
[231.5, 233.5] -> 11.21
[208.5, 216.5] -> 21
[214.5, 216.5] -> 20.62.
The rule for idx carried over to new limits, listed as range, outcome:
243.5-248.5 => 19.5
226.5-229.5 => 12.6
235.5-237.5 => 14.4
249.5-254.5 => 20.4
